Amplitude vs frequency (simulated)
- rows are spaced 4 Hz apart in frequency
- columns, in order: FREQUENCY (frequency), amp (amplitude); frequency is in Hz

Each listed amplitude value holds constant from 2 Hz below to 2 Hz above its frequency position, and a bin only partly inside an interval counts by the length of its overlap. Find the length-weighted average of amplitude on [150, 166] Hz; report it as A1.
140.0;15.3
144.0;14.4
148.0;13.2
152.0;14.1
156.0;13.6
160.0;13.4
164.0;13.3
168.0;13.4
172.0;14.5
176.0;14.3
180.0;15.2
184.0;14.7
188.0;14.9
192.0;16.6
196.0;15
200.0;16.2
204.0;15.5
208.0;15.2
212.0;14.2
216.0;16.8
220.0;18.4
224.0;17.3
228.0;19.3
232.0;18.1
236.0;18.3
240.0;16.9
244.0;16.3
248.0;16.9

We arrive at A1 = 13.6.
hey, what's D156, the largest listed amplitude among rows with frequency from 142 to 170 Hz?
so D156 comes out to 14.4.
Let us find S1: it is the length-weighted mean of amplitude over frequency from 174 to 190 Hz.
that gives 14.8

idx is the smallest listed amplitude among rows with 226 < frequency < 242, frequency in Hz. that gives 16.9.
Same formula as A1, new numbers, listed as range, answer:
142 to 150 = 13.8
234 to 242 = 17.6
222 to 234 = 18.2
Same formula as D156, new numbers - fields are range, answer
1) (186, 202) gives 16.6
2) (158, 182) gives 15.2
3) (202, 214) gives 15.5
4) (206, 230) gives 19.3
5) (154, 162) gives 13.6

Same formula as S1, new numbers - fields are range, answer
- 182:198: 15.3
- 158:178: 13.8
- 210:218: 15.5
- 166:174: 13.9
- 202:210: 15.3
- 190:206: 15.8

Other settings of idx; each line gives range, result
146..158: 13.2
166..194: 13.4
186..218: 14.2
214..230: 16.8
